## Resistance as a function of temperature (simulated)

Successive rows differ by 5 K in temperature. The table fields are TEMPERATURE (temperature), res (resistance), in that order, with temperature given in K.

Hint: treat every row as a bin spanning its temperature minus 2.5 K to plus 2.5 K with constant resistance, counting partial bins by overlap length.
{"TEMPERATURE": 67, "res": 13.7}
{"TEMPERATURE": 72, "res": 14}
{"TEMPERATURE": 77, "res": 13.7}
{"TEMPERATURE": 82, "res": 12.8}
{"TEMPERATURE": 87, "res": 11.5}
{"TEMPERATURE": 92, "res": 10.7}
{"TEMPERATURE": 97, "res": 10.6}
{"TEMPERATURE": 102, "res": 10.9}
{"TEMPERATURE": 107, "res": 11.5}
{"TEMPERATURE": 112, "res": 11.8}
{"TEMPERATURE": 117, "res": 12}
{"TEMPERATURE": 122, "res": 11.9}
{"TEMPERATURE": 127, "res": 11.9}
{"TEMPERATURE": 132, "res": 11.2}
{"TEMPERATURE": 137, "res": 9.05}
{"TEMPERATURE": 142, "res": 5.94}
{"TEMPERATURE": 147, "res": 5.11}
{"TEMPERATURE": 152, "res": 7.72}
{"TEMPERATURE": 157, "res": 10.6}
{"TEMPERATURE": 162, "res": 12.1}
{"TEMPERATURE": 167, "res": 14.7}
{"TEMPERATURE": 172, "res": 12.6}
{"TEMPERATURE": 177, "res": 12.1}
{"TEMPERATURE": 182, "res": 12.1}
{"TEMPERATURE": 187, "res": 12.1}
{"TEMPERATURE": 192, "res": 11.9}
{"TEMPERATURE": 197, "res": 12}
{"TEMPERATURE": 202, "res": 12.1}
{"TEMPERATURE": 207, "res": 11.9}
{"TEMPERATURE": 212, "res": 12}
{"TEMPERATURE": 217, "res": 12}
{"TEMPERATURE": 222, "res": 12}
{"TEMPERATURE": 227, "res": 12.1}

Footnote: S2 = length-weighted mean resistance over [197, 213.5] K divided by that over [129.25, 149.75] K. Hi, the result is 1.5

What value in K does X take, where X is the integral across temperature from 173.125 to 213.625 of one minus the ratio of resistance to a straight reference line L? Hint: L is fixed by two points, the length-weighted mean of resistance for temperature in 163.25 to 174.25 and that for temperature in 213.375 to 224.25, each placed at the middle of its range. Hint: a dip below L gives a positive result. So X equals 2.3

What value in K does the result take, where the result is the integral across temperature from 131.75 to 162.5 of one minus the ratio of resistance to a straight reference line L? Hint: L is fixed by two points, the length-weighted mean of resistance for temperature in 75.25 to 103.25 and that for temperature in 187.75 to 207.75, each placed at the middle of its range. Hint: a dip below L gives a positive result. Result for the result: 8.88 K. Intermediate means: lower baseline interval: 11.7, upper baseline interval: 12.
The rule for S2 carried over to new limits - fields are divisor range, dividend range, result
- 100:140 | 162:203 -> 1.11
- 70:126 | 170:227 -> 1.01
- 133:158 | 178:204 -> 1.56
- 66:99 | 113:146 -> 0.82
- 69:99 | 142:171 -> 0.80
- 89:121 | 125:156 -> 0.76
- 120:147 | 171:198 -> 1.27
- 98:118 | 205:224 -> 1.05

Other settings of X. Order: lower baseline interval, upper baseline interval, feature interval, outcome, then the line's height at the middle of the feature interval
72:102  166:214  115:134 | 0.5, 12.1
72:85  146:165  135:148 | 4.3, 10.1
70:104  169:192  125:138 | 1.4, 12.1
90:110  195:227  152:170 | -0.4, 11.5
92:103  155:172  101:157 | 7.7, 11.6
